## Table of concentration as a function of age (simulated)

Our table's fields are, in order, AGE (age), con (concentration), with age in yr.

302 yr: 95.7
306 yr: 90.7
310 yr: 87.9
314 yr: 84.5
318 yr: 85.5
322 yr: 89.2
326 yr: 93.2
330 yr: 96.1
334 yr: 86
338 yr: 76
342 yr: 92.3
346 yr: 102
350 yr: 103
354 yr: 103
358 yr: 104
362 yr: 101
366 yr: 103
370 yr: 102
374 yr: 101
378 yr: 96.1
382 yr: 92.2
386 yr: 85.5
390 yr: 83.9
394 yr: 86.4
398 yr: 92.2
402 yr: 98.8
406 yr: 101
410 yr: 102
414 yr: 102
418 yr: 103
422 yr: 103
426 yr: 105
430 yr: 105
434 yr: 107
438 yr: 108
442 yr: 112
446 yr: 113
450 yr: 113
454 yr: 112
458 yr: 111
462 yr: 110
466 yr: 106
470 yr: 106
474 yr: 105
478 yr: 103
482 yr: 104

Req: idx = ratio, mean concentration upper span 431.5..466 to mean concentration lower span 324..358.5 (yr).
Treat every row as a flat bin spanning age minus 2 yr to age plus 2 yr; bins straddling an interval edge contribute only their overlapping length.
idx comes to 1.17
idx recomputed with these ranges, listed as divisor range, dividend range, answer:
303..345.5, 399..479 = 1.20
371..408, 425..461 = 1.18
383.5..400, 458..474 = 1.23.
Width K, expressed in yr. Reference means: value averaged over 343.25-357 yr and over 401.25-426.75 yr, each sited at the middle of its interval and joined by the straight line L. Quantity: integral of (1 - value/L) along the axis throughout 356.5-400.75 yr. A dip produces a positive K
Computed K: 3.0 yr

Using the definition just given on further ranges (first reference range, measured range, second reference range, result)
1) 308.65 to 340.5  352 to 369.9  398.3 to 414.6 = -1.9 yr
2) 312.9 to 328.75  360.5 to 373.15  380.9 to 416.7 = -1.4 yr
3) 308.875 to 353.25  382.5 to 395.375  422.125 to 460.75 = 1.9 yr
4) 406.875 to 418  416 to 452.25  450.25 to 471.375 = -0.8 yr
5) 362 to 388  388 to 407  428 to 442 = 1.7 yr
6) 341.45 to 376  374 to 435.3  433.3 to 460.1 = 5.2 yr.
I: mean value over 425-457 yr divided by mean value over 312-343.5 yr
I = 1.2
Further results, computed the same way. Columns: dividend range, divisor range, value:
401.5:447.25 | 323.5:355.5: 1.12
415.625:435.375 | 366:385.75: 1.07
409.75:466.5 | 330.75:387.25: 1.12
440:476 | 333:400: 1.16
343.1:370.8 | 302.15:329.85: 1.14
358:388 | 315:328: 1.10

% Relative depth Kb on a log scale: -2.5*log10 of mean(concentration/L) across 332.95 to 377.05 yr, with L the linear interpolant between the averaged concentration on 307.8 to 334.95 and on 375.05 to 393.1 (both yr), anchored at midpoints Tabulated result -0.10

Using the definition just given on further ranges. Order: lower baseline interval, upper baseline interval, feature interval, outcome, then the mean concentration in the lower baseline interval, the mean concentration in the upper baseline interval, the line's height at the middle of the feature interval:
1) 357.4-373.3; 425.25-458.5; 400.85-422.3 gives 0.05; 102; 110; 107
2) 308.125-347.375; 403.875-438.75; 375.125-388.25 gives 0.07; 89.1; 104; 97.6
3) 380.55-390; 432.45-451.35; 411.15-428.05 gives -0.02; 87.6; 111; 102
